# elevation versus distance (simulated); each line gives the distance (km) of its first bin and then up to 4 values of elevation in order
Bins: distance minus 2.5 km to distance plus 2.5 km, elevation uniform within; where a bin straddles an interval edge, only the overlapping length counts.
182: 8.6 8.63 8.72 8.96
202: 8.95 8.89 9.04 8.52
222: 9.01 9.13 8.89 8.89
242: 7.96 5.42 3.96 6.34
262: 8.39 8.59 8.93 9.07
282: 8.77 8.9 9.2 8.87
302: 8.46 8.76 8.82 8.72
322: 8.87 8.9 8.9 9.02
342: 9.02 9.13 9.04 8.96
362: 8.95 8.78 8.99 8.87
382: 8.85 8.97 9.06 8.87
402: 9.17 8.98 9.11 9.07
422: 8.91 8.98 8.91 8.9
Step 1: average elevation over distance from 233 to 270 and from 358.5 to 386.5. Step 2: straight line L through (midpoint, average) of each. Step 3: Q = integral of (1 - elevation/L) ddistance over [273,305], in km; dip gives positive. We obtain -4.9 km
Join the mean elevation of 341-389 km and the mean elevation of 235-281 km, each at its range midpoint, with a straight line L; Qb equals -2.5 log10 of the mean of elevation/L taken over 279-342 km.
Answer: -0.08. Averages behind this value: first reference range 7.53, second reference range 8.95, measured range 8.86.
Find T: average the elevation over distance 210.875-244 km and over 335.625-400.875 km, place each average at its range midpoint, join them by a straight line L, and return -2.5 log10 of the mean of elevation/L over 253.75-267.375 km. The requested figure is 0.186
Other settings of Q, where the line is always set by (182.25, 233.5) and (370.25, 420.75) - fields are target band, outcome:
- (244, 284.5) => 6.7 km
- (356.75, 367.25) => 0.1 km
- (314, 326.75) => 0.2 km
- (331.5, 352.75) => -0.2 km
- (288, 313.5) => 0.3 km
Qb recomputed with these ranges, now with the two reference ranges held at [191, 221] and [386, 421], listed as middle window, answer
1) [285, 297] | -0.01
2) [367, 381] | 0.01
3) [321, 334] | 0.01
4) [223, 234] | -0.02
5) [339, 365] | 0.00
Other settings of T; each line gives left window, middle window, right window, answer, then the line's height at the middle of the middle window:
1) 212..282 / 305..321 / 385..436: -0.047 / 8.4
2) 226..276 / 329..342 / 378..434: -0.074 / 8.38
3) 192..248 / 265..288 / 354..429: -0.016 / 8.73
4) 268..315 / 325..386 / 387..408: 0.000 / 8.95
